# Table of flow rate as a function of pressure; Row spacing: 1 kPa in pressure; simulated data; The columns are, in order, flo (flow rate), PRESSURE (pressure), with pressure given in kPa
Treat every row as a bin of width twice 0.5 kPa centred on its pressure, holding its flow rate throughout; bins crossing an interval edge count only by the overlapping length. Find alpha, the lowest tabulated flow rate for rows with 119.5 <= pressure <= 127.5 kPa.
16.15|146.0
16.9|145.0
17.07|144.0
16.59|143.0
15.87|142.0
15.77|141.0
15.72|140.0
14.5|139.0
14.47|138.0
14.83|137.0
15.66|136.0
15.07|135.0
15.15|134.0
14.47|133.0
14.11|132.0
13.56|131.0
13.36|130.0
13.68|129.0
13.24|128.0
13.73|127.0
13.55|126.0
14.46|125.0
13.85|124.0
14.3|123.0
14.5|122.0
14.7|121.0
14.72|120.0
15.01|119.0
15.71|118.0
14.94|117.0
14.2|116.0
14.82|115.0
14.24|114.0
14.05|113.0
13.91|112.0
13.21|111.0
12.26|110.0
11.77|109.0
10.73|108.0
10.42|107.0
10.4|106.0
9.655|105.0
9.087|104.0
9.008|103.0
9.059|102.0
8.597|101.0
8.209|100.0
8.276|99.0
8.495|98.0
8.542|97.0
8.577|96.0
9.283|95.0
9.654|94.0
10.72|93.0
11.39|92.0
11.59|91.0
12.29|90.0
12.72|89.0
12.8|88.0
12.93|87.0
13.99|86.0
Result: 13.55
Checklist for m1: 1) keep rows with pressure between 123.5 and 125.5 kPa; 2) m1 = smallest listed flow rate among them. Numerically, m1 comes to 13.85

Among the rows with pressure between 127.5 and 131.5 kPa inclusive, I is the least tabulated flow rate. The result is 13.24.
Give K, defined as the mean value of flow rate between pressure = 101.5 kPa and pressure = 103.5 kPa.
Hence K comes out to 9.03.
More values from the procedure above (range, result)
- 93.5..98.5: 8.91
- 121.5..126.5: 14.1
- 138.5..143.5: 15.7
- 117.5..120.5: 15.1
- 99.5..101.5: 8.4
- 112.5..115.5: 14.4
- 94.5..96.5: 8.93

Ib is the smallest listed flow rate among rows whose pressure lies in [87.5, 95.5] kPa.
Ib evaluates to 9.283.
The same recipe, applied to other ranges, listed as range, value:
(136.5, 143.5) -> 14.47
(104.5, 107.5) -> 9.655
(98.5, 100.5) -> 8.209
